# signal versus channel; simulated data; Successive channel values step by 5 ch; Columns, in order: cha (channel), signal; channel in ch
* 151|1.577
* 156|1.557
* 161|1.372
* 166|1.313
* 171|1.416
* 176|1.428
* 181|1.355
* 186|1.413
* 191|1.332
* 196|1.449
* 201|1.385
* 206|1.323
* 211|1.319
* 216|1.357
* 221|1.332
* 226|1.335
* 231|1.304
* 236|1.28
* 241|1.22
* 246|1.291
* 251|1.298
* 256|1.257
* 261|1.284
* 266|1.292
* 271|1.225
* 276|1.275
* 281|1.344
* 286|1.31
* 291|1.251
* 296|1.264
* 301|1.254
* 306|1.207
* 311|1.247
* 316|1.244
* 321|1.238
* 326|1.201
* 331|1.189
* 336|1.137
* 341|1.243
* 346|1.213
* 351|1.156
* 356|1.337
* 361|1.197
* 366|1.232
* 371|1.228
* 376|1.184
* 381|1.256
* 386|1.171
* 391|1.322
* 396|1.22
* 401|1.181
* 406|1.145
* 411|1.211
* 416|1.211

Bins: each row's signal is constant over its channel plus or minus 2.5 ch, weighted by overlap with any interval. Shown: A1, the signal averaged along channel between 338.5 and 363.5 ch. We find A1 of 1.23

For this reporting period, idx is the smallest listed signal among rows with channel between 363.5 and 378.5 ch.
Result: 1.184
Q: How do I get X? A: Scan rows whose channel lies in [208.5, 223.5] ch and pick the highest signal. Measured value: 1.357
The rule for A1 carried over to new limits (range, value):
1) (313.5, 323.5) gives 1.24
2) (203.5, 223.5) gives 1.33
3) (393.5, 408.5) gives 1.18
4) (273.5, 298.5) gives 1.29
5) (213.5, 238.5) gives 1.32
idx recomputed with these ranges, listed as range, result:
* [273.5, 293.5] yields 1.251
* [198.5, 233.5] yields 1.304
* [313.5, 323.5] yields 1.238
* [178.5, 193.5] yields 1.332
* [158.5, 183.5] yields 1.313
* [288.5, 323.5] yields 1.207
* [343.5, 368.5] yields 1.156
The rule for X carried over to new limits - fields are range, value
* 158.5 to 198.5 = 1.449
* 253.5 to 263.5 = 1.284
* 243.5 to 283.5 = 1.344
